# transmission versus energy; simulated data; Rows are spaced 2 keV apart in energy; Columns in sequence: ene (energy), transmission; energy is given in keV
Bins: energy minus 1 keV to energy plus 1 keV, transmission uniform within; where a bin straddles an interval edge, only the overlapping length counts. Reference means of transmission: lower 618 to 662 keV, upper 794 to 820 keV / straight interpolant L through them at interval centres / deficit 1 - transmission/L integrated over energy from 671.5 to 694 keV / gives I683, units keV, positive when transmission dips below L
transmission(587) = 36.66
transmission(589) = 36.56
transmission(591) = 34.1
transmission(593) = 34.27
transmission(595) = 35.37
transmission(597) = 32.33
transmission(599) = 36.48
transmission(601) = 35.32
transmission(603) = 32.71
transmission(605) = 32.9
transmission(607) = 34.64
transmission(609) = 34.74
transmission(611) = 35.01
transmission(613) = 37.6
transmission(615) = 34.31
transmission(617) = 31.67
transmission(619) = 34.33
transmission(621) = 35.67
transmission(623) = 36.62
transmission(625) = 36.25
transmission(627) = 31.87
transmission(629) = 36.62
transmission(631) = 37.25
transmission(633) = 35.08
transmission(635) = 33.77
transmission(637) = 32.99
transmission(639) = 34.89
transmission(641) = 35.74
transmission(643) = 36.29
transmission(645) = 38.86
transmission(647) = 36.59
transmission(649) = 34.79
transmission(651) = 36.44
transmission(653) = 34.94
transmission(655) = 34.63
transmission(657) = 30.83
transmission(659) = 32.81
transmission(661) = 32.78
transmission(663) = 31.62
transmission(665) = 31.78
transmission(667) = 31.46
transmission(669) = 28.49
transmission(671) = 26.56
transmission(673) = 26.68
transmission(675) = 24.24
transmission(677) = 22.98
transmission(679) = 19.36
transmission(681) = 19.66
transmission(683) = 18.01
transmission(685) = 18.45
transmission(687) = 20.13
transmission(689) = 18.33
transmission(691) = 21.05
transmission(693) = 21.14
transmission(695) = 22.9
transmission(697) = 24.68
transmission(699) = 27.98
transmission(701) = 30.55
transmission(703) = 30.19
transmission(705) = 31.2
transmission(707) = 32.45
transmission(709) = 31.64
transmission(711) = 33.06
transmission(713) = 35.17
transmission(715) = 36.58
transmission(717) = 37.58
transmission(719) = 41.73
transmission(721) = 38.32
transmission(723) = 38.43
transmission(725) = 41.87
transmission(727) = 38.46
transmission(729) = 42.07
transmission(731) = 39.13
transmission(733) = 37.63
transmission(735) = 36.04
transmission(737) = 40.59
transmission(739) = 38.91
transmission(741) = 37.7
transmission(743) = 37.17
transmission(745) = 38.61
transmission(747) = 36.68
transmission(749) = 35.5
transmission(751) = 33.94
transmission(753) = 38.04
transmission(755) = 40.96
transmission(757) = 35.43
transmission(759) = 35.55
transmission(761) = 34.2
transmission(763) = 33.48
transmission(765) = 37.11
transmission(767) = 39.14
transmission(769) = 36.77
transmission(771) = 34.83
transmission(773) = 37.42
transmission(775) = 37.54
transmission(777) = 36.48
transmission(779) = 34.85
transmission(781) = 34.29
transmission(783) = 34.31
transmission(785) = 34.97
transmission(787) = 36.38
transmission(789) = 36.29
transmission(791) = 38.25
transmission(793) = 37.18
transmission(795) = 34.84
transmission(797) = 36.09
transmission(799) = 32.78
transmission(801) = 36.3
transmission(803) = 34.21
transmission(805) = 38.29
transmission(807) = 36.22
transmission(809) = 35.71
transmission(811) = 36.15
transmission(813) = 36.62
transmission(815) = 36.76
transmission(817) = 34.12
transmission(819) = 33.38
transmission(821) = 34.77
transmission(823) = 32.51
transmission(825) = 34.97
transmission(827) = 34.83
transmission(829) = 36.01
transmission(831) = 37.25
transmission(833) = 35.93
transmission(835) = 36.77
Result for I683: 9.0 keV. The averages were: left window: 35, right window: 35.5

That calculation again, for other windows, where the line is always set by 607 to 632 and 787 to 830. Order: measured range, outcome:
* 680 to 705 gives 8.6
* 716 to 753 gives -3.1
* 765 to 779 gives -0.6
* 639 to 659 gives -0.1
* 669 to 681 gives 3.8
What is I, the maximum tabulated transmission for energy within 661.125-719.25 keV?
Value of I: 41.73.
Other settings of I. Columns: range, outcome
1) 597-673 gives 38.86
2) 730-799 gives 40.96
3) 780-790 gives 36.38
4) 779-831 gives 38.29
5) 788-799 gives 38.25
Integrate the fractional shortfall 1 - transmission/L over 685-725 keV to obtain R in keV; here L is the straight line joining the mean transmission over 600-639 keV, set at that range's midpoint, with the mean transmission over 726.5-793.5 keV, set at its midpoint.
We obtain 6.58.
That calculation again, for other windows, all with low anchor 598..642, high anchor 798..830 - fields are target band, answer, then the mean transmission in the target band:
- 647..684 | 6.3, 29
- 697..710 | 1.8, 30.2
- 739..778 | -1.8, 36.7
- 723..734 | -1.5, 39.7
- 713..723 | -0.9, 38.2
